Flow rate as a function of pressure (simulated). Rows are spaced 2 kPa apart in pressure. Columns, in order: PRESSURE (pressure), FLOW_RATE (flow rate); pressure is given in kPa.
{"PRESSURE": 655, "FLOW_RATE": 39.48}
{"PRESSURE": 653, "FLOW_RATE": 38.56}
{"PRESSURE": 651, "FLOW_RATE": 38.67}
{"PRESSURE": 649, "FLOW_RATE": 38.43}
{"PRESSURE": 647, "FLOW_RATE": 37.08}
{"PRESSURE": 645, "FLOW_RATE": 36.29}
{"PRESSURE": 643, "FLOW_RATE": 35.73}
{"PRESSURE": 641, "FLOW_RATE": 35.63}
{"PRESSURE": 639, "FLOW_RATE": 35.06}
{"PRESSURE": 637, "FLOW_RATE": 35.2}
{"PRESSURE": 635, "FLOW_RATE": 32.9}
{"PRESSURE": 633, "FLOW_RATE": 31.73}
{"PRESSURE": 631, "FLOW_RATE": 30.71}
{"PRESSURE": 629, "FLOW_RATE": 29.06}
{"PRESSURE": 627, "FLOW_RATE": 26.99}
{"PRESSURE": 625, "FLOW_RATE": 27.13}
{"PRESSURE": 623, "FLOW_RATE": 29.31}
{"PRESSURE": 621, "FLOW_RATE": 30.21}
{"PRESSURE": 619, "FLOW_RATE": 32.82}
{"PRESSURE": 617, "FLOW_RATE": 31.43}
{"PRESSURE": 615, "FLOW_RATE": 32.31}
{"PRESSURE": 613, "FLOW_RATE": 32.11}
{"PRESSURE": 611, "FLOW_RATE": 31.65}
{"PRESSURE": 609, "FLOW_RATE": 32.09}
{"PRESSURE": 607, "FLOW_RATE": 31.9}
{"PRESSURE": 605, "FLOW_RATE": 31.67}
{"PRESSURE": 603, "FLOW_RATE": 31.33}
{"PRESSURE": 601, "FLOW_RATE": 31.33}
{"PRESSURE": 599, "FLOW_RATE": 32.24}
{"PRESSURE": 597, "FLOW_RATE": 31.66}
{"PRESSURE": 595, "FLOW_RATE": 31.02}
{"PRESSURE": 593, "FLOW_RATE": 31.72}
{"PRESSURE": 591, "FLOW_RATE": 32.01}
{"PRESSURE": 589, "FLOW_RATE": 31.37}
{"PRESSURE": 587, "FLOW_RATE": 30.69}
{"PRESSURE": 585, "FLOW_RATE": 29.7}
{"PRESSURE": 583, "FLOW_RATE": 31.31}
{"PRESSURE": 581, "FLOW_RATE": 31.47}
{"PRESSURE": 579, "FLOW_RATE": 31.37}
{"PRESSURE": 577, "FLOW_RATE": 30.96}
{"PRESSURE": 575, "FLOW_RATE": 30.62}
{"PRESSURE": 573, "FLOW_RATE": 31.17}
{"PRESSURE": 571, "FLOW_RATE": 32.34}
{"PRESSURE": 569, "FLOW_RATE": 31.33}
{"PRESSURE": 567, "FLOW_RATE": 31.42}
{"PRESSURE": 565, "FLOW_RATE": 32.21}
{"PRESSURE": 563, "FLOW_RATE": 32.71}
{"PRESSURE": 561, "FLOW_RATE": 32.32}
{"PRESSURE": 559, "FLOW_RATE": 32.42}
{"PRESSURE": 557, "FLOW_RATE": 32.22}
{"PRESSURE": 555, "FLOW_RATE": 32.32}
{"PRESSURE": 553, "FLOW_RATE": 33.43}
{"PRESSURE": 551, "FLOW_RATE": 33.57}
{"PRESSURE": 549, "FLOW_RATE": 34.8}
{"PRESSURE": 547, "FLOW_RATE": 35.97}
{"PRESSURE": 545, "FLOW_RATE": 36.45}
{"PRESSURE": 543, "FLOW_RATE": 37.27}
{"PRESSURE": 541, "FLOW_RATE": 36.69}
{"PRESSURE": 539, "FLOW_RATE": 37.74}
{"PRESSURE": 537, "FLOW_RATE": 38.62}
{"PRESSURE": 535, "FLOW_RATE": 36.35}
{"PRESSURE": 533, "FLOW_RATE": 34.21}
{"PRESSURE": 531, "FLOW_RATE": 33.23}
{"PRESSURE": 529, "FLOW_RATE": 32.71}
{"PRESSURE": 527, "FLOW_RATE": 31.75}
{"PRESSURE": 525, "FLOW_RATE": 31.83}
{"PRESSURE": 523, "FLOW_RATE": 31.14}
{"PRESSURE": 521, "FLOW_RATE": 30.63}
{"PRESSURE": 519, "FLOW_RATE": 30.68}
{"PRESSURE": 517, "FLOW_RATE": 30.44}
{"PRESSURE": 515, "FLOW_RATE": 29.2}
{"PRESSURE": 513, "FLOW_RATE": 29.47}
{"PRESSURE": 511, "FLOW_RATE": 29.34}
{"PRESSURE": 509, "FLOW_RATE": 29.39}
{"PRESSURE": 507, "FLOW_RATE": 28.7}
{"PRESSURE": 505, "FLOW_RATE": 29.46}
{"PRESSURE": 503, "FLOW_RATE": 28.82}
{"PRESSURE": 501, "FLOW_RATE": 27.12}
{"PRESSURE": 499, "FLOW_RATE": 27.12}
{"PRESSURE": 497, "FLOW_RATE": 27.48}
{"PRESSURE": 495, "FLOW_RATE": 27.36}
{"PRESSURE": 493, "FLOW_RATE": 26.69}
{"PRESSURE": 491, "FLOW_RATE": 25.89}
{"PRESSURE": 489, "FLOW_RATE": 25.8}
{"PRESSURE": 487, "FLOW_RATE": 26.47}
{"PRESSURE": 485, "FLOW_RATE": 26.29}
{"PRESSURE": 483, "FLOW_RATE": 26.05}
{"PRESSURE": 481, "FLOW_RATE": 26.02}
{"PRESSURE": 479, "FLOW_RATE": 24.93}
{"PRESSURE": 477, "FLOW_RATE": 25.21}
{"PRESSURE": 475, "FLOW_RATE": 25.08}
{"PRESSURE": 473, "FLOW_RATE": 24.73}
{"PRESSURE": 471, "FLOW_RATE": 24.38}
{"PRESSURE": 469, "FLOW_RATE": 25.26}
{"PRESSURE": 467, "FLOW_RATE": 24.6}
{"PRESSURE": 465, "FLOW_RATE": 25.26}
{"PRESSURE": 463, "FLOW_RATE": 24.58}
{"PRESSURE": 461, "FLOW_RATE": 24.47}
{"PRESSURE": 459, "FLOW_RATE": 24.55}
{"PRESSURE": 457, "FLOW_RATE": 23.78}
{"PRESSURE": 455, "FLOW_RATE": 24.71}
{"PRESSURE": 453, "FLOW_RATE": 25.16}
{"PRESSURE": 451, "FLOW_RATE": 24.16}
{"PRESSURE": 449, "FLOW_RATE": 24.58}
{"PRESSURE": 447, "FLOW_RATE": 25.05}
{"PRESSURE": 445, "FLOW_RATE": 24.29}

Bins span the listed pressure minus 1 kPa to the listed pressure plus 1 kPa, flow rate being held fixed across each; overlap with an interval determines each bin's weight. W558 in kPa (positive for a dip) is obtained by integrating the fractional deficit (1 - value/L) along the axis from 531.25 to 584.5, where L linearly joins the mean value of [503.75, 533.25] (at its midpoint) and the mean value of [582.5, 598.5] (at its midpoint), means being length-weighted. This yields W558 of -4.29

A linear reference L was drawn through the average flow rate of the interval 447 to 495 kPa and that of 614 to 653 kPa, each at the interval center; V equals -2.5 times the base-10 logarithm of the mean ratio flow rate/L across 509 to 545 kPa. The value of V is -0.18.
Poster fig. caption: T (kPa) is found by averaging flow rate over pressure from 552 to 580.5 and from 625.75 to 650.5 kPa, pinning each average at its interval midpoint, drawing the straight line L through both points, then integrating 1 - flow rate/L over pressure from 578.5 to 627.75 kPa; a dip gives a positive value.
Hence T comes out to 2.6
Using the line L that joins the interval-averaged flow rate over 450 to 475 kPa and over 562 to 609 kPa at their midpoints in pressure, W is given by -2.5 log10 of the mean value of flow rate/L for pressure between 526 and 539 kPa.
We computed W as -0.21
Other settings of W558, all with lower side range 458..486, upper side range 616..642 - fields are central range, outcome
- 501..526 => -2.8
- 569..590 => -1.2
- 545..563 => -3.3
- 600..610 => -0.4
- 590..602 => -0.6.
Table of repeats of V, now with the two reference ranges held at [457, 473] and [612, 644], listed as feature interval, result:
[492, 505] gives -0.06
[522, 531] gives -0.17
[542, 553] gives -0.25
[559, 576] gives -0.10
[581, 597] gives -0.04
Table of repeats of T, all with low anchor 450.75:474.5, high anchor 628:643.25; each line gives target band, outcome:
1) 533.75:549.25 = -4.50 kPa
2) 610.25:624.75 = 0.47 kPa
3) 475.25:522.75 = -2.35 kPa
